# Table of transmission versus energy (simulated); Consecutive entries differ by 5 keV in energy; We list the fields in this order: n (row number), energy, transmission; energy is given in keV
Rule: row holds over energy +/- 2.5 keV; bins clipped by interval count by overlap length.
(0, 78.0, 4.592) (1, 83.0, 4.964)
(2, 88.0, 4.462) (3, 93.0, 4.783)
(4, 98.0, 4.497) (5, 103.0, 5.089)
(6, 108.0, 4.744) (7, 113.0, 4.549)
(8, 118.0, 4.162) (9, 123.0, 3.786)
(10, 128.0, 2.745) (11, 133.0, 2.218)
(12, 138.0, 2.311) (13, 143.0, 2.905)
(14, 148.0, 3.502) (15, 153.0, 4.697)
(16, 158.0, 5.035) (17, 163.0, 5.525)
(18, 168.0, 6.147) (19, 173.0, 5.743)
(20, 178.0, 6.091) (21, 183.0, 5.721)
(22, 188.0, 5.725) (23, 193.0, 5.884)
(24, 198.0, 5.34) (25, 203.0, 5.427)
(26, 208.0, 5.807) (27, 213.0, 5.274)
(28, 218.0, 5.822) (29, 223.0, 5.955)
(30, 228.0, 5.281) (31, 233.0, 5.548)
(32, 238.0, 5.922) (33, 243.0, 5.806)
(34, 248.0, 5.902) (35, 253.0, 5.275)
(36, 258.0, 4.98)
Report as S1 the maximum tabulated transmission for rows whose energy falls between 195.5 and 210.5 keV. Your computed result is 5.807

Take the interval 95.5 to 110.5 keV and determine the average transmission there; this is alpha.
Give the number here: 4.78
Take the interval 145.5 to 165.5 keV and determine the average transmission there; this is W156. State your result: 4.69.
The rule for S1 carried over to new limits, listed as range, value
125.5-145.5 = 2.905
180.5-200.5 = 5.884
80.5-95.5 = 4.964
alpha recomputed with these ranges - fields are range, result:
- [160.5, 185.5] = 5.85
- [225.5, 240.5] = 5.58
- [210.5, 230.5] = 5.58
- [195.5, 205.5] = 5.38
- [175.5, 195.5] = 5.86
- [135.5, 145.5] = 2.61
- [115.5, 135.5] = 3.23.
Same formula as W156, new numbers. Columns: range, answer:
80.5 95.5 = 4.74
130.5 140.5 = 2.26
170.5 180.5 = 5.92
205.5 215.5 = 5.54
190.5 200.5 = 5.61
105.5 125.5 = 4.31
